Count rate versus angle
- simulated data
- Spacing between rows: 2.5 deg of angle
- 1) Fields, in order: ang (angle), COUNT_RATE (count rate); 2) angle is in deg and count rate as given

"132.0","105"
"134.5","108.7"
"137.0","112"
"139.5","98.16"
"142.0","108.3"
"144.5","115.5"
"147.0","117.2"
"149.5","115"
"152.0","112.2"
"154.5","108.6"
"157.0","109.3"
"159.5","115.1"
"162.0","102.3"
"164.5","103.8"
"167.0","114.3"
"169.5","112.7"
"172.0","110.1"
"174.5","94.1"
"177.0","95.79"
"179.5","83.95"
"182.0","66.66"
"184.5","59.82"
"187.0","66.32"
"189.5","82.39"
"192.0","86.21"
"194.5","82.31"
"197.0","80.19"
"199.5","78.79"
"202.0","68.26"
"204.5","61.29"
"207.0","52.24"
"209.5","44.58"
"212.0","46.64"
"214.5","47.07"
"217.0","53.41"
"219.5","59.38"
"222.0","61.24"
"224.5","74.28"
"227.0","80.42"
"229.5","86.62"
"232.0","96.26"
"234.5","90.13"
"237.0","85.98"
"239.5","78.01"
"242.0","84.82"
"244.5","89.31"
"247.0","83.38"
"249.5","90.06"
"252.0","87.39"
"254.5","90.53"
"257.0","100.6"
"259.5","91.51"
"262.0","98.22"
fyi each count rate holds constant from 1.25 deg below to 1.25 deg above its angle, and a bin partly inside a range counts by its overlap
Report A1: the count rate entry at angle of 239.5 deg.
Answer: 78.01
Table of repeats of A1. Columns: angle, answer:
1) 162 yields 102.3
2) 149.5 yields 115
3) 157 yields 109.3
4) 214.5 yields 47.07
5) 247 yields 83.38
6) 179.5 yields 83.95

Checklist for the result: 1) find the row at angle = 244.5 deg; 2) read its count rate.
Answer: 89.31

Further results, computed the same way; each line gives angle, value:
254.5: 90.53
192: 86.21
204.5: 61.29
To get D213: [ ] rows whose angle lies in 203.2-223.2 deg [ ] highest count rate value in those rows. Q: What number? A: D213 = 61.29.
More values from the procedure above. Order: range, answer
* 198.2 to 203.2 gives 78.79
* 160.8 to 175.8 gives 114.3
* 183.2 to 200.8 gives 86.21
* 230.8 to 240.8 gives 96.26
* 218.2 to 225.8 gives 74.28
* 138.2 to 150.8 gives 117.2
